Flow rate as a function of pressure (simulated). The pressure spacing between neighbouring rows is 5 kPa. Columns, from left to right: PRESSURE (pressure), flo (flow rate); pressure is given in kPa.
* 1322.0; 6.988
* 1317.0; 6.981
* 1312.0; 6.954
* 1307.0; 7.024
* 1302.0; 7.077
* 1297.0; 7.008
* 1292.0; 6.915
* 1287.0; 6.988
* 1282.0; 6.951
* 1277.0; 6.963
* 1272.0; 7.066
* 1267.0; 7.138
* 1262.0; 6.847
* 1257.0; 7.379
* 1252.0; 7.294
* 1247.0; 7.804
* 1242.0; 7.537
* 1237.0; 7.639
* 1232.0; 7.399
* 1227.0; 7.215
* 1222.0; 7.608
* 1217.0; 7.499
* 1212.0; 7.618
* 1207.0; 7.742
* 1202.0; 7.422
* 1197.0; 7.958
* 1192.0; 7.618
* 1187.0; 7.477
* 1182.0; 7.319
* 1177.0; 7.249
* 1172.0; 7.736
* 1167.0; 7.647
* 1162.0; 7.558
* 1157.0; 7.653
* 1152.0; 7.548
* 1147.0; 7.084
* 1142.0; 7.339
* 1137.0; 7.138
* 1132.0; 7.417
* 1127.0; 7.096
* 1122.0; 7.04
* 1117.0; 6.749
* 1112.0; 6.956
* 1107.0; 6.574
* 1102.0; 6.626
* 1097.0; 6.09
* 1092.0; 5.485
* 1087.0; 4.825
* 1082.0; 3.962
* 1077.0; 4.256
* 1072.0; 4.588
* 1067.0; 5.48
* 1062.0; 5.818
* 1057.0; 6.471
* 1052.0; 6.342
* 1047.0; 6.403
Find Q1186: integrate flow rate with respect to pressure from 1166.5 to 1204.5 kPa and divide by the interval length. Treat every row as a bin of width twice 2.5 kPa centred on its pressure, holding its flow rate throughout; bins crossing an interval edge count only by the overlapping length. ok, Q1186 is 7.55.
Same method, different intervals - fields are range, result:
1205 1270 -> 7.43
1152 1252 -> 7.56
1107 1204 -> 7.35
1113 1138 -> 7.08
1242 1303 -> 7.14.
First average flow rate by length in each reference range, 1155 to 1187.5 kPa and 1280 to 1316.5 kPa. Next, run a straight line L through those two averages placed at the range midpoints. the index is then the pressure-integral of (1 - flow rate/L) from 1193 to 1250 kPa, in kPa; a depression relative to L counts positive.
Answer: -2.1 kPa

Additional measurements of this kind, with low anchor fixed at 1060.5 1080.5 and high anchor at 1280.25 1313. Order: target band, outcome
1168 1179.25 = -3.1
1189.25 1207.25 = -4.6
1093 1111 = -4.0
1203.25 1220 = -3.7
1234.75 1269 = -4.1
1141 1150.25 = -2.6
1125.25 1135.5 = -3.3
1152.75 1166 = -4.3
